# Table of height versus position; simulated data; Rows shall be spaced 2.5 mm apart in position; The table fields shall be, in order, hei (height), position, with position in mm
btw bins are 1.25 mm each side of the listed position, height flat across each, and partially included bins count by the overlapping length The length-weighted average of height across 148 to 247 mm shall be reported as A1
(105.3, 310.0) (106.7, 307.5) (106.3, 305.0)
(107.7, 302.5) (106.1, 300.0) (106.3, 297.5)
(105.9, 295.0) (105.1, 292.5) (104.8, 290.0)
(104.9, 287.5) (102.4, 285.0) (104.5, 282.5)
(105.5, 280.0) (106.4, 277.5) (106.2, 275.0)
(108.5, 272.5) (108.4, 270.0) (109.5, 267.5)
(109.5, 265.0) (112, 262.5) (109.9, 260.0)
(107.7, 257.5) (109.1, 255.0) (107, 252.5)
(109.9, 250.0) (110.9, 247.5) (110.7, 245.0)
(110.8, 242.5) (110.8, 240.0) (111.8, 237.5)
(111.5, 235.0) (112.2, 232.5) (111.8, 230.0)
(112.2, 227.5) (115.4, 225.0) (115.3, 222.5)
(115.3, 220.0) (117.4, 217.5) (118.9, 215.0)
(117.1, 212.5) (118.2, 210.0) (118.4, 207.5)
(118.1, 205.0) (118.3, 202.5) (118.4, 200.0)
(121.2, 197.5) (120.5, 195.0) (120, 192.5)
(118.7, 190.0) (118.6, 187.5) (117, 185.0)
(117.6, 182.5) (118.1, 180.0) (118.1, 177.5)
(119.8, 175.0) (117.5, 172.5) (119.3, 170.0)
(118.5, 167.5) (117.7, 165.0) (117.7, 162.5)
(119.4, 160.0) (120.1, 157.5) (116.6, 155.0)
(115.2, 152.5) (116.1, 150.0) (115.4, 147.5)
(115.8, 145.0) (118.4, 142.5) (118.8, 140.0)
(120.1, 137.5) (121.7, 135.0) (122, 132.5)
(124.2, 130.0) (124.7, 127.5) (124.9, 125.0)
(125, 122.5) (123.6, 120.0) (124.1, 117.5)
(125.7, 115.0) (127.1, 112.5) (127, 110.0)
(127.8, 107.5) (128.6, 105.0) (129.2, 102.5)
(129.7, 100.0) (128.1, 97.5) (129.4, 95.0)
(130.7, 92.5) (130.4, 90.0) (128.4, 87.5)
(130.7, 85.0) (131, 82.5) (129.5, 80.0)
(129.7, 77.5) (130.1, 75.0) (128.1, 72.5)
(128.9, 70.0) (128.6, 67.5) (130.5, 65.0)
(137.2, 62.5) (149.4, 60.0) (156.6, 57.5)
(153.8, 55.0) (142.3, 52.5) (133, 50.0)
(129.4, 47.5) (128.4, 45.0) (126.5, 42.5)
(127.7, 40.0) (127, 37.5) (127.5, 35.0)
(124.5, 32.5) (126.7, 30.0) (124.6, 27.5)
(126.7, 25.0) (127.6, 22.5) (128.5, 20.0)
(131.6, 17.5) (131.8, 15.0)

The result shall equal 117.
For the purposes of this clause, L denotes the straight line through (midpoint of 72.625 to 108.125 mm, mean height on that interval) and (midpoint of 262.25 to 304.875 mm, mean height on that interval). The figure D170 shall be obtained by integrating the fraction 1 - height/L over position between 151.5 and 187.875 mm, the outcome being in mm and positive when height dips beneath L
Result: 0.6 mm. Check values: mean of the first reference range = 130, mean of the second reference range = 107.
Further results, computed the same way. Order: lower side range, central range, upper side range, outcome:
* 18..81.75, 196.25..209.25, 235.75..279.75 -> -0.4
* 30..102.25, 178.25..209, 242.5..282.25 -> -0.5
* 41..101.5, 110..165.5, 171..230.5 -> 2.0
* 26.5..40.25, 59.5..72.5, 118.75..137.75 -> -0.8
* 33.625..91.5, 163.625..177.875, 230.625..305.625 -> 0.2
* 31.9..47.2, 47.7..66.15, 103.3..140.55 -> -2.3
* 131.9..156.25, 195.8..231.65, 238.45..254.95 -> -1.4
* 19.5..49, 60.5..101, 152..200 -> -2.0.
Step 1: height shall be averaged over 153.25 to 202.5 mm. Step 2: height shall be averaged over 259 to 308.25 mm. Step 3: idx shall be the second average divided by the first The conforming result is 0.9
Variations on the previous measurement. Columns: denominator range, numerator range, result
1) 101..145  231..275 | 0.89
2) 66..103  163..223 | 0.91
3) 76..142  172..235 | 0.93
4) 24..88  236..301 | 0.82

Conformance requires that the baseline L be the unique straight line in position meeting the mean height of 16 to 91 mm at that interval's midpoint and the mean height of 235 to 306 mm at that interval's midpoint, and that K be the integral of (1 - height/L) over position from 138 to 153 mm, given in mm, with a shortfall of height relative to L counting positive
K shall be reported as 0.6 mm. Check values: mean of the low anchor 132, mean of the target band 117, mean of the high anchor 108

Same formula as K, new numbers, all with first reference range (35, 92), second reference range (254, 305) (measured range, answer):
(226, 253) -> 0.2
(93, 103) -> 0.0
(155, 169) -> 0.3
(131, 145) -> 0.5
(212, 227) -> -0.3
